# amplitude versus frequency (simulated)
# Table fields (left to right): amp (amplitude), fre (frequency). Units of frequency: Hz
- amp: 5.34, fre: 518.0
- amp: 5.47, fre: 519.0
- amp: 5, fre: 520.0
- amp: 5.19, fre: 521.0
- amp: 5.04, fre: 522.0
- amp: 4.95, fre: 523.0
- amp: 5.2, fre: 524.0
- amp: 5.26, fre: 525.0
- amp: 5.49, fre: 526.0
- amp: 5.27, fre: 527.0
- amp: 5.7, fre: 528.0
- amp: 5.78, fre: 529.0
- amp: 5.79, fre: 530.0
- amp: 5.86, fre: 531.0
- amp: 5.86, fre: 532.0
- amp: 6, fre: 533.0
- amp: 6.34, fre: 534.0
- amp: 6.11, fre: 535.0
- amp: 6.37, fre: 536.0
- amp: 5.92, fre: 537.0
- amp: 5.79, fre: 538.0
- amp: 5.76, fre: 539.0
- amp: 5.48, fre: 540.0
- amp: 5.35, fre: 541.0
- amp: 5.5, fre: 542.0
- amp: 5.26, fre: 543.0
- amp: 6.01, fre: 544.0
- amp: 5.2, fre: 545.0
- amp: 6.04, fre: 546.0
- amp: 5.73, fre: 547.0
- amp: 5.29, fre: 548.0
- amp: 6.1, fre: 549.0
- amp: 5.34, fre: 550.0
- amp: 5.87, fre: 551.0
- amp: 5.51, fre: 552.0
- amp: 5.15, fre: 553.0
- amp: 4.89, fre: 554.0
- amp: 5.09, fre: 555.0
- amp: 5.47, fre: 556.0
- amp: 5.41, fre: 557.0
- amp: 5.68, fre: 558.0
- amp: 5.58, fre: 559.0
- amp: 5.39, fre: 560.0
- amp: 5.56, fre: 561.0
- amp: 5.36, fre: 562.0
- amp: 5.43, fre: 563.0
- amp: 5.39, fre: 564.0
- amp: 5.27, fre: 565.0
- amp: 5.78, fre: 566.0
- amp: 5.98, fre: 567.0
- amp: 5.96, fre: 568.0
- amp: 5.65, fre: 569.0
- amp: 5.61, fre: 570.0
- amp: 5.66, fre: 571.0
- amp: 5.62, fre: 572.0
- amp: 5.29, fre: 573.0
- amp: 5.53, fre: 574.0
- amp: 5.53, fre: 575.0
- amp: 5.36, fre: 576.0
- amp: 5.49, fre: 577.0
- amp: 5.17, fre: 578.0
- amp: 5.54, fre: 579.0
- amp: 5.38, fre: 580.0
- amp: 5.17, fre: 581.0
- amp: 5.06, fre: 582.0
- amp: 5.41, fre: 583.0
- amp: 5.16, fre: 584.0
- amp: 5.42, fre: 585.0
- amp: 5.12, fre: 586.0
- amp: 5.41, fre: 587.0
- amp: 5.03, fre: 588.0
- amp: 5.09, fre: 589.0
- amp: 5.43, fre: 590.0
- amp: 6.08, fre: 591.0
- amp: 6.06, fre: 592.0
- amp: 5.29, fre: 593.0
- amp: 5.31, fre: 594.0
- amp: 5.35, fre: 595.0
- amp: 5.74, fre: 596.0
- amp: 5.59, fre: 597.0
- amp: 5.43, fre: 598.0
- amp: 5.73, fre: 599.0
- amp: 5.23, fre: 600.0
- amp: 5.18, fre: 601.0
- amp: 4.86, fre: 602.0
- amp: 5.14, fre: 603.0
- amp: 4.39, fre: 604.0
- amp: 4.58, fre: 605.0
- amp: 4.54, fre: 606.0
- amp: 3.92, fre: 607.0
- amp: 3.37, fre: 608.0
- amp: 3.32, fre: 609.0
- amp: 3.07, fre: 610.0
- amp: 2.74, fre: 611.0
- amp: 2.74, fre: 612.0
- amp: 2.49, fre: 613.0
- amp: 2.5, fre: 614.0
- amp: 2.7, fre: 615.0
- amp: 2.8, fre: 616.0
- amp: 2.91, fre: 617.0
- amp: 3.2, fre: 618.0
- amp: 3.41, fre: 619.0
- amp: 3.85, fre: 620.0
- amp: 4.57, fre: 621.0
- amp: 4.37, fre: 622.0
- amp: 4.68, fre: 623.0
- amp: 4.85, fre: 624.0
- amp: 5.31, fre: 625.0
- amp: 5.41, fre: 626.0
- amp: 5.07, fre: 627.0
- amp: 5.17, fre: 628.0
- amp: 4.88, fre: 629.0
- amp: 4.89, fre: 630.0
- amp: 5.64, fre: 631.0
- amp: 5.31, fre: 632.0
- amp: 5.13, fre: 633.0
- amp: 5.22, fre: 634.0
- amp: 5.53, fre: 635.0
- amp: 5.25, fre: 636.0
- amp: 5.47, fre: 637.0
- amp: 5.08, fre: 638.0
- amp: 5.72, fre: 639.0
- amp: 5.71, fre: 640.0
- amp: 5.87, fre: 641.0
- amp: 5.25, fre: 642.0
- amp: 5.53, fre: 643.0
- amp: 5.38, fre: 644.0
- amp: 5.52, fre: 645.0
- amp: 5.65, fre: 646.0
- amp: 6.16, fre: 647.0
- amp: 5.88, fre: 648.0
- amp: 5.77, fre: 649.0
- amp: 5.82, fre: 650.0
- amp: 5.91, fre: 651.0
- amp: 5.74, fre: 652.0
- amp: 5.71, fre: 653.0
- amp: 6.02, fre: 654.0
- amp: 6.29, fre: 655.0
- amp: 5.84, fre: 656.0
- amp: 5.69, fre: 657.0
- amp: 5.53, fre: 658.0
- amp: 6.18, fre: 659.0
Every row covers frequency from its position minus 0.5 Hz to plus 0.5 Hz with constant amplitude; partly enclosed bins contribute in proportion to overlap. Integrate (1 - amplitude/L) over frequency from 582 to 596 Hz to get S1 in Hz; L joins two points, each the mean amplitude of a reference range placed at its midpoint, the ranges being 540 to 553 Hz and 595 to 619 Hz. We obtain -2.9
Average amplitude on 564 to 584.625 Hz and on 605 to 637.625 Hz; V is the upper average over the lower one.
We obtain 0.8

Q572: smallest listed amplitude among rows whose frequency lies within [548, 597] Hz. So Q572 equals 4.89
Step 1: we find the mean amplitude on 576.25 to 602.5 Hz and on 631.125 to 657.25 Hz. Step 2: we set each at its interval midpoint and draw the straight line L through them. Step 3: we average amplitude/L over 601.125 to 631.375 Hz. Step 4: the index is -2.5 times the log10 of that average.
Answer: 0.33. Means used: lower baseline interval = 5.37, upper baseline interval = 5.63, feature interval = 4.05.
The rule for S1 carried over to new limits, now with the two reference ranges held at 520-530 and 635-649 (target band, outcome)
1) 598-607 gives 0.9 Hz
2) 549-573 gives -0.5 Hz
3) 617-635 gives 2.6 Hz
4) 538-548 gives -0.4 Hz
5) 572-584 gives 0.2 Hz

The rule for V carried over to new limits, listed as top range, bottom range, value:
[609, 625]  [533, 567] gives 0.62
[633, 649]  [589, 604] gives 1.02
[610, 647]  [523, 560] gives 0.82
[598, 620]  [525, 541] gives 0.65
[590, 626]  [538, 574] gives 0.79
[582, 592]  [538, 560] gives 0.97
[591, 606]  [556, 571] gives 0.95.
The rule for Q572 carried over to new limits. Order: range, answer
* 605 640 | 2.49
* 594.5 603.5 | 4.86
